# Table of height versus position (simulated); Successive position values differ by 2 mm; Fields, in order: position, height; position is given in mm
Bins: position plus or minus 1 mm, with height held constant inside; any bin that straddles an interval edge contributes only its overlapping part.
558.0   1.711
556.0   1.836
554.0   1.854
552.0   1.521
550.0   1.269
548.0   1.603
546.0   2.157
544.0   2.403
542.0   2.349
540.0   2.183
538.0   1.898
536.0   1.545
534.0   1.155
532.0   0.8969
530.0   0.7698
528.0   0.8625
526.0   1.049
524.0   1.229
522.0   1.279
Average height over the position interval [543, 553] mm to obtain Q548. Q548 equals 1.79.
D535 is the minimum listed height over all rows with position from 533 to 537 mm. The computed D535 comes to 1.155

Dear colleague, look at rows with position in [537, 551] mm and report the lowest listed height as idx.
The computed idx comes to 1.269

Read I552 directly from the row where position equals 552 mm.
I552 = 1.521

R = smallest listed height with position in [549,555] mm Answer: 1.269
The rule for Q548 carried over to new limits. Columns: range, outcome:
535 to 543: 1.99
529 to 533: 0.833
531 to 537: 1.2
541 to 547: 2.3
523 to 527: 1.14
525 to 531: 0.894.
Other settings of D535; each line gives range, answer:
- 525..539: 0.7698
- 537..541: 1.898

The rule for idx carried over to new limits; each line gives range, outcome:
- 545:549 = 1.603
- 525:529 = 0.8625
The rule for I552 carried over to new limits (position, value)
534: 1.155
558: 1.711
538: 1.898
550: 1.269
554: 1.854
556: 1.836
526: 1.049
